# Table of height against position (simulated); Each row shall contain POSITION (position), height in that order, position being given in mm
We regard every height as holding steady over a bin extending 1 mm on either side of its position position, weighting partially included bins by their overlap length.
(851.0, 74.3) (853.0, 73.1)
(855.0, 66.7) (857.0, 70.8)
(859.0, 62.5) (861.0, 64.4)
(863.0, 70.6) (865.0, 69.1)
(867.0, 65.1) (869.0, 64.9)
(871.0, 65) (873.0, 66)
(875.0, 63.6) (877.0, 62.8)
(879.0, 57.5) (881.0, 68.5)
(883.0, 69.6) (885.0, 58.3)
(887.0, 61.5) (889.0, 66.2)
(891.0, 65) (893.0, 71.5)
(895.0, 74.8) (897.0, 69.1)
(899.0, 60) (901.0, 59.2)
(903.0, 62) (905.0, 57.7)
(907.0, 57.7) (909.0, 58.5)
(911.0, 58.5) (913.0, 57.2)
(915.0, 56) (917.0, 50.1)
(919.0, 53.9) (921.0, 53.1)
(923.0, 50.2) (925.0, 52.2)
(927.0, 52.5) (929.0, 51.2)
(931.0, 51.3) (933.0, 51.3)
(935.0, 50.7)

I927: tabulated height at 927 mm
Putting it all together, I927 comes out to 52.5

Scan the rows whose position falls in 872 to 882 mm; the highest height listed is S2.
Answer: 68.5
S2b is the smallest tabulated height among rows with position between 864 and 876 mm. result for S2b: 63.6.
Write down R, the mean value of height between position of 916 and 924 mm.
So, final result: 51.8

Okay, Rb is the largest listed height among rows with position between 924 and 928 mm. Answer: 52.5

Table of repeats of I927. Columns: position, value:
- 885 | 58.3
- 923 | 50.2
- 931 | 51.3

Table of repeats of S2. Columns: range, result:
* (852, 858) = 73.1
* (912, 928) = 57.2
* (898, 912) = 62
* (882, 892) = 69.6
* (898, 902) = 60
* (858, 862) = 64.4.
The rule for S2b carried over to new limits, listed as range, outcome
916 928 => 50.1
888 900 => 60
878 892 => 57.5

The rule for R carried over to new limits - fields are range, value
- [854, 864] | 67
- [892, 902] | 66.9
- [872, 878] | 64.1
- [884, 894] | 64.5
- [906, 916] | 57.6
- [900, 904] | 60.6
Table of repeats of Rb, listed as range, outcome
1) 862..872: 70.6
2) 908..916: 58.5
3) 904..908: 57.7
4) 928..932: 51.3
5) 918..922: 53.9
